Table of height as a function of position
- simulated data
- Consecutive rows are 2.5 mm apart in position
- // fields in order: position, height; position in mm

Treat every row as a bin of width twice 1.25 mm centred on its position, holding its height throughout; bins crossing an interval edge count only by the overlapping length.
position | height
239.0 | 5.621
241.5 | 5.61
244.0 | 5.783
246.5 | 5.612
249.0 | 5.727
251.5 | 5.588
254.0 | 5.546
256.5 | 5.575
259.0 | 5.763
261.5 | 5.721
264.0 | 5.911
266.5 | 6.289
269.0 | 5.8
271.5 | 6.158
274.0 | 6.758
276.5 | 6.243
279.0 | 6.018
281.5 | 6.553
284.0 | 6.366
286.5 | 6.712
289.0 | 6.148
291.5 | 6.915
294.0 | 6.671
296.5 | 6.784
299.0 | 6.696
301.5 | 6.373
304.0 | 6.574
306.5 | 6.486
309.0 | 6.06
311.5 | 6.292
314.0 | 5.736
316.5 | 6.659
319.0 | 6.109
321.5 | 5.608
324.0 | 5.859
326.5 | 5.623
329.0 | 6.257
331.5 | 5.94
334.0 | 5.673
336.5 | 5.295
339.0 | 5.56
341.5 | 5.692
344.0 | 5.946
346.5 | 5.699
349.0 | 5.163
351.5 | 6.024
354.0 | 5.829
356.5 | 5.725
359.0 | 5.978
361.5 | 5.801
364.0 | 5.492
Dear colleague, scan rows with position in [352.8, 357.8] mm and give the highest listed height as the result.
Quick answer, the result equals 5.829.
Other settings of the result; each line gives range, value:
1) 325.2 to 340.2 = 6.257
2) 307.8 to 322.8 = 6.659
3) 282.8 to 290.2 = 6.712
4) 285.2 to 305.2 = 6.915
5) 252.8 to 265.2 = 5.911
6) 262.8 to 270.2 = 6.289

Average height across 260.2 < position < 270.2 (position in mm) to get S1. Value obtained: 5.93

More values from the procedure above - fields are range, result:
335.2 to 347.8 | 5.64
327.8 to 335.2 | 5.96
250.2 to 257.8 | 5.57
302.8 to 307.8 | 6.52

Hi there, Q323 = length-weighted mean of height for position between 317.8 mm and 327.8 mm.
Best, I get 5.8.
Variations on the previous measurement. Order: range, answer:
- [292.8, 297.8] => 6.73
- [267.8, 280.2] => 6.2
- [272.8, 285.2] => 6.39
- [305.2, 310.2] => 6.28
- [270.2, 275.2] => 6.45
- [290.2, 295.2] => 6.79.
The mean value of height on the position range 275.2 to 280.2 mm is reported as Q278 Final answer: 6.14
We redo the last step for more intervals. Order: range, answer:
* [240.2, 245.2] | 5.69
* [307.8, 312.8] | 6.17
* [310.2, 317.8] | 6.23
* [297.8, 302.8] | 6.53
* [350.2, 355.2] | 5.92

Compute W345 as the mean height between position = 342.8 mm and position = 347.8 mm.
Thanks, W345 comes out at 5.81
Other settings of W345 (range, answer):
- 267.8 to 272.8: 5.99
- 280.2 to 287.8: 6.54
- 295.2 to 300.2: 6.74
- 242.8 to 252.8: 5.68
